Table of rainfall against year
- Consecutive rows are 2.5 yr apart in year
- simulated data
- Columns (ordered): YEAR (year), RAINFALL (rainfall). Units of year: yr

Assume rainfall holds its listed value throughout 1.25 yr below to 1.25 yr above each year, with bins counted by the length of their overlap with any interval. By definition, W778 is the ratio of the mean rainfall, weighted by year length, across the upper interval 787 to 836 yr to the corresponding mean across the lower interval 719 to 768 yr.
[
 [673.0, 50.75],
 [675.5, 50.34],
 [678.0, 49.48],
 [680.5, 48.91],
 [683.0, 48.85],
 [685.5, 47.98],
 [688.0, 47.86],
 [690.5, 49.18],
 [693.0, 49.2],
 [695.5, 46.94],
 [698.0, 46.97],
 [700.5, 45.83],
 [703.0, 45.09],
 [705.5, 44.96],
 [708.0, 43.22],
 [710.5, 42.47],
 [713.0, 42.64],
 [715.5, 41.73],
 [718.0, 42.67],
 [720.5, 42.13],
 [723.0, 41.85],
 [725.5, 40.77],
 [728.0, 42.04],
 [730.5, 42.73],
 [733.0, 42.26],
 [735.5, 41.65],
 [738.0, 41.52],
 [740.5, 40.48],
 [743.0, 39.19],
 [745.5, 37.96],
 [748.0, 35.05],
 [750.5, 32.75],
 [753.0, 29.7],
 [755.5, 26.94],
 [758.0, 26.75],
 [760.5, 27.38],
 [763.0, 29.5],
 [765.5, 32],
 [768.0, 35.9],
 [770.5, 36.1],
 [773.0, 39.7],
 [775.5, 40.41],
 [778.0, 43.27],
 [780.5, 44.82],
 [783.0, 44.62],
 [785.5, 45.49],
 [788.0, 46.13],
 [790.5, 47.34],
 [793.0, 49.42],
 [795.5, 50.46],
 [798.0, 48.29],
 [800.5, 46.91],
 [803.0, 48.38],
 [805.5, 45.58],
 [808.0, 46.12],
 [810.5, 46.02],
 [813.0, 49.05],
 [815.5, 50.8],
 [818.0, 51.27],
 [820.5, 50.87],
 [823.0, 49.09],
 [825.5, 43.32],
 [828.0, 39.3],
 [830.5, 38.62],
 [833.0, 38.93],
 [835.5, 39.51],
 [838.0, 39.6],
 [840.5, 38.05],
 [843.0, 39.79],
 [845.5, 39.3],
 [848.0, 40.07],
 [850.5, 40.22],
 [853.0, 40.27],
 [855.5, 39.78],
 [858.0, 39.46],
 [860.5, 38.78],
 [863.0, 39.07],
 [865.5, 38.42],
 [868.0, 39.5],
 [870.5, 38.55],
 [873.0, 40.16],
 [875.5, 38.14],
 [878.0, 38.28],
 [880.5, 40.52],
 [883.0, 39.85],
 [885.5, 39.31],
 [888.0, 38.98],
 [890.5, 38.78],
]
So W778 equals 1.3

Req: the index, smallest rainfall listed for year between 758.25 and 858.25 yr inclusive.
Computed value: 27.38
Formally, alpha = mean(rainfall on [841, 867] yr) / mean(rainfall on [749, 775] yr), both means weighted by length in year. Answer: 1.2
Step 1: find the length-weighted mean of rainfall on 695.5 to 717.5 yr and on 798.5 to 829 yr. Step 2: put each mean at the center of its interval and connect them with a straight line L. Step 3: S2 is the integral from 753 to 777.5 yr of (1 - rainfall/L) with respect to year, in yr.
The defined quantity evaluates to 7.0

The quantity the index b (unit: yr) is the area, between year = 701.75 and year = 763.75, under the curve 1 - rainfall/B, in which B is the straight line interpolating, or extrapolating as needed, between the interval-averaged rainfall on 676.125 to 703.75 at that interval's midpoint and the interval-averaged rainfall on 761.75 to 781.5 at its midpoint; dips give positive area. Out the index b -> 6.0 yr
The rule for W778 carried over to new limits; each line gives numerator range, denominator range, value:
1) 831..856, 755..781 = 1.14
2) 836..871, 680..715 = 0.85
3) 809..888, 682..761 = 1.00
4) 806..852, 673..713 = 0.92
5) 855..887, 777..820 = 0.83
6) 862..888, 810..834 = 0.86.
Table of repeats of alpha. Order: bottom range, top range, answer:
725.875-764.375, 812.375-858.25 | 1.19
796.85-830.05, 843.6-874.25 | 0.84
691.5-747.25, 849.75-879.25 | 0.91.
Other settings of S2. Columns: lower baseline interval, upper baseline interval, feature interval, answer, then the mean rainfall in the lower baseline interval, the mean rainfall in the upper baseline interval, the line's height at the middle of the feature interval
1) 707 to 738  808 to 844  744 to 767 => 6.3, 42.1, 44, 42.7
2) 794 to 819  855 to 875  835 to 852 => 1.2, 48.3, 39.2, 42.5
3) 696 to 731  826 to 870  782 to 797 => -2.3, 43.3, 39.4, 41.1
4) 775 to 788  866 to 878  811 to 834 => -2.2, 44.1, 39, 41.8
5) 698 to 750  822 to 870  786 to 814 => -4.7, 41.8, 40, 40.7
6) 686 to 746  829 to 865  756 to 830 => -3.7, 43.5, 39.4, 41.1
